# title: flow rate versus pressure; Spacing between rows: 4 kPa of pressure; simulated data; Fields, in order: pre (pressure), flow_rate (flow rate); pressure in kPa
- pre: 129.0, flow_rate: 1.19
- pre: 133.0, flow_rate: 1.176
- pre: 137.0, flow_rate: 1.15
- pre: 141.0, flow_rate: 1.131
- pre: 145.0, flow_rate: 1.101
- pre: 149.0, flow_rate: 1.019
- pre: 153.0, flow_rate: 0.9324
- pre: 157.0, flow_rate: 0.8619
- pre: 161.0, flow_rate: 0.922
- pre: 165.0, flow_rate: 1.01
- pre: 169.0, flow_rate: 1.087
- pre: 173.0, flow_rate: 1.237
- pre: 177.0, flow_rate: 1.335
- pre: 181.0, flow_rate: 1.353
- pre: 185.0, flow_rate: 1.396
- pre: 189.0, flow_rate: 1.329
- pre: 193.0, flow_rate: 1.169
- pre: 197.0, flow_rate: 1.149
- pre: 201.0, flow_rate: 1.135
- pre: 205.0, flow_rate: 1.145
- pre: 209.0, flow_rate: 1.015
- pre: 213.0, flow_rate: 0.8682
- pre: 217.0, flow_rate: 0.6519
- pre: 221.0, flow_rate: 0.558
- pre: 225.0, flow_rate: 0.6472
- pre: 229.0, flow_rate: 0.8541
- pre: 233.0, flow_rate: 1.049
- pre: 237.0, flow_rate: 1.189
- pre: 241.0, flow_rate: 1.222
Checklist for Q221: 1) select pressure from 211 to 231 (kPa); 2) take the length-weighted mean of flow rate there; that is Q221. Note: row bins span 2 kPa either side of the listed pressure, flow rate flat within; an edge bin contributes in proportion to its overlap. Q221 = 0.716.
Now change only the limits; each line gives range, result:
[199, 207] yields 1.14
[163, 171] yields 1.05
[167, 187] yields 1.28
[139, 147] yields 1.12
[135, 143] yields 1.14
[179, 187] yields 1.37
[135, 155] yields 1.07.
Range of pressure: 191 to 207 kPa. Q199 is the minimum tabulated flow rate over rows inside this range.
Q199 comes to 1.135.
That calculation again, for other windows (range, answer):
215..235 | 0.558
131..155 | 0.9324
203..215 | 0.8682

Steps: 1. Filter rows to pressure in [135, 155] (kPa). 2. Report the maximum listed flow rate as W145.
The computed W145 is 1.15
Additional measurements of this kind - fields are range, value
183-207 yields 1.396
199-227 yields 1.145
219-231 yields 0.8541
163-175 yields 1.237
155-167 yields 1.01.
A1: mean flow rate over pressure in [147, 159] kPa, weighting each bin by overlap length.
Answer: 0.938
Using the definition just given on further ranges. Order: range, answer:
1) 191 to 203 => 1.15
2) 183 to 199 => 1.26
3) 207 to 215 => 0.942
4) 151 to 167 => 0.932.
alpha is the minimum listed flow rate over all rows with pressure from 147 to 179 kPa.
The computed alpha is 0.8619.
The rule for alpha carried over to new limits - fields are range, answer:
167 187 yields 1.087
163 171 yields 1.01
